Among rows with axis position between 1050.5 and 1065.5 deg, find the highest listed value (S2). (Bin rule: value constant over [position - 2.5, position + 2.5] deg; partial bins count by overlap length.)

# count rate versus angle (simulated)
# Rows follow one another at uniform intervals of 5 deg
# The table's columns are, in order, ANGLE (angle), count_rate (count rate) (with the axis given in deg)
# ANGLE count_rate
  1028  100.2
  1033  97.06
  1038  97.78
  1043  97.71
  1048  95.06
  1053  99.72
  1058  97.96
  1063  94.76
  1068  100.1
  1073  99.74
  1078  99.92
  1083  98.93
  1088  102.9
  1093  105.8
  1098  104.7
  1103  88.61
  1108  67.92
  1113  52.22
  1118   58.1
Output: 99.72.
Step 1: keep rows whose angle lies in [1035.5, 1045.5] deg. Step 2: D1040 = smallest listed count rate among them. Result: 97.71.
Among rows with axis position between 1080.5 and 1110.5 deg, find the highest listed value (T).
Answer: 105.8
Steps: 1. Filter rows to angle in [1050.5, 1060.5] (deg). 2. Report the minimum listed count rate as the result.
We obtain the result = 97.96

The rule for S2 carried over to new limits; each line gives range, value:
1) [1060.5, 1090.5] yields 102.9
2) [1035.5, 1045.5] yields 97.78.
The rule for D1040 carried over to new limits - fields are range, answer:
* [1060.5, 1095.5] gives 94.76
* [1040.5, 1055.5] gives 95.06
